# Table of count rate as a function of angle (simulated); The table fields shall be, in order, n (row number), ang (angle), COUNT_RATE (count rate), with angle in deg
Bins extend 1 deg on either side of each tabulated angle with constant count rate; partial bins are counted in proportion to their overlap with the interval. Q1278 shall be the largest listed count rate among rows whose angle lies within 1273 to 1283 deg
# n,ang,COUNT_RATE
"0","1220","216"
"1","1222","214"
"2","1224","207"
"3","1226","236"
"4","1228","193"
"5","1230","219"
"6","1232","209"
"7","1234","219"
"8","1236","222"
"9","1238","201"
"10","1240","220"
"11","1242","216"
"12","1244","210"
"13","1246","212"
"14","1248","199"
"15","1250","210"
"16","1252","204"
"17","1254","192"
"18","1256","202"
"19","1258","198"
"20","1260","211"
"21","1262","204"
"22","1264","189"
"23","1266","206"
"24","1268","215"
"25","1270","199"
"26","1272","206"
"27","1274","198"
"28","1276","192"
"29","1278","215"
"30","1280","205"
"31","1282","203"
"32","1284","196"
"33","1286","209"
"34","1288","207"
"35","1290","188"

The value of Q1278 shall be 215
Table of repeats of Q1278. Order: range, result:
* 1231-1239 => 222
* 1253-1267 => 211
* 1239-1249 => 220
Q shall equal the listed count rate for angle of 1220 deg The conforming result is 216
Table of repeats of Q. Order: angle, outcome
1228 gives 193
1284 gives 196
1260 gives 211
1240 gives 220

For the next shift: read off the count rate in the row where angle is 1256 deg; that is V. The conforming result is 202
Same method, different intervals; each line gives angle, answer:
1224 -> 207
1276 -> 192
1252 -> 204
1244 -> 210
